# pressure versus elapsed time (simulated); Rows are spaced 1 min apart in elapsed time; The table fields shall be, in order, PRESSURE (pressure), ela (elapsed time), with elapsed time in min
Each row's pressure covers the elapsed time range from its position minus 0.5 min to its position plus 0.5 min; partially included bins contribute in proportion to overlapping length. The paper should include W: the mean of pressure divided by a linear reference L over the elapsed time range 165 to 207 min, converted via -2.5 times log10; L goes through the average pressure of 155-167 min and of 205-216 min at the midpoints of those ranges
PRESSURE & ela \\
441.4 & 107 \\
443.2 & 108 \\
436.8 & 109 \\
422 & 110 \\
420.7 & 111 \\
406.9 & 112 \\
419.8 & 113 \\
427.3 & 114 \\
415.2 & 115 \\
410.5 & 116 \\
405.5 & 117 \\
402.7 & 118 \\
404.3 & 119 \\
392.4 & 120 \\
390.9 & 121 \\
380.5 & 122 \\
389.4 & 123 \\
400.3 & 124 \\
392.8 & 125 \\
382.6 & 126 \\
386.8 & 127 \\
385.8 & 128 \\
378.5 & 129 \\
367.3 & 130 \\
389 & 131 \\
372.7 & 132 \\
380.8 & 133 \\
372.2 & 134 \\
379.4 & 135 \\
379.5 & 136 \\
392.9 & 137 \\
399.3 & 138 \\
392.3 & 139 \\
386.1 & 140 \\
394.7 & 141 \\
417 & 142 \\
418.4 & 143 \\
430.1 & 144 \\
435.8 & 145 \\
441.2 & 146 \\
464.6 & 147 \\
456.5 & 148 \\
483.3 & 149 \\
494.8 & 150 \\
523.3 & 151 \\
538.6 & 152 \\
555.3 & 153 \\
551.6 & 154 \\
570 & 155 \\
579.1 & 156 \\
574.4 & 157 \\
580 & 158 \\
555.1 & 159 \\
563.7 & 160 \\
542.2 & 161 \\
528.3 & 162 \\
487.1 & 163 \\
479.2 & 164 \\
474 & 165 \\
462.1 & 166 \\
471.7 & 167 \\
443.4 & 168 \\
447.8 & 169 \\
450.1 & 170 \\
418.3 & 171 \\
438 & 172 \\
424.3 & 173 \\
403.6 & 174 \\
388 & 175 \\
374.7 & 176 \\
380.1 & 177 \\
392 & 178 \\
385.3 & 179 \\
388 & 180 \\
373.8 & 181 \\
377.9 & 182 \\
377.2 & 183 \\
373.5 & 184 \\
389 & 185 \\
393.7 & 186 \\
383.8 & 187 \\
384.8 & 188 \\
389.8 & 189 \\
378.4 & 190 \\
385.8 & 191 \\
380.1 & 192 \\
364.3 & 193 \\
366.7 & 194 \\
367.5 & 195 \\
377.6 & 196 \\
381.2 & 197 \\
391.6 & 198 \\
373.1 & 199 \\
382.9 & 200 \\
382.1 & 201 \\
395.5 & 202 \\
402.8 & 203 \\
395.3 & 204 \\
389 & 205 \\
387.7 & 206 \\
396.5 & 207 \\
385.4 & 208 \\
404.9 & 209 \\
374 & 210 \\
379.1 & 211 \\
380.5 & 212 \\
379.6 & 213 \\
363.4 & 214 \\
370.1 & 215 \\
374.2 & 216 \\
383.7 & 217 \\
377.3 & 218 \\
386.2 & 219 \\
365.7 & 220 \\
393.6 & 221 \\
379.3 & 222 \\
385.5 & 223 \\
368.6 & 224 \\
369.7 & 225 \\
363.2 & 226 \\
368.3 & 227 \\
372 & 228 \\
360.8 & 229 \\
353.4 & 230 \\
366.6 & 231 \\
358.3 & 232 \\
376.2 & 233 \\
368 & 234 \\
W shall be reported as 0.146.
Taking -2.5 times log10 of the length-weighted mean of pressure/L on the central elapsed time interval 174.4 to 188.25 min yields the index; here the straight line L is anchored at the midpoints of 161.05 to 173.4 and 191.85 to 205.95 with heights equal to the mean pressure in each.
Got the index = 0.12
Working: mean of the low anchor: 464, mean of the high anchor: 382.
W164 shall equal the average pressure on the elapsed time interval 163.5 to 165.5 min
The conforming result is 477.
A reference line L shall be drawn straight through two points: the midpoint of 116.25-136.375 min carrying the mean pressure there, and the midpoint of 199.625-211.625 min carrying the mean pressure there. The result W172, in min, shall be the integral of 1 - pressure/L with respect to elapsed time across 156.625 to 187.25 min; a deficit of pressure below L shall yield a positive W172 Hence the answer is -4.3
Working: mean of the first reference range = 387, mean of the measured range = 443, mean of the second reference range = 390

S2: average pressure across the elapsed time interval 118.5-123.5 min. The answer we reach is 392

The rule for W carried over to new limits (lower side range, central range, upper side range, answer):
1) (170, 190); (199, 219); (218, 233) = -0.01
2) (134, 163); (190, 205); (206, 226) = 0.07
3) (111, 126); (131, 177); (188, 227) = -0.17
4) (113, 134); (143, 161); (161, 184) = -0.24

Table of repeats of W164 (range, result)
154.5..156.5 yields 575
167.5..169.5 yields 446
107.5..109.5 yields 440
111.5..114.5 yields 418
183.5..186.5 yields 385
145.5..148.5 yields 454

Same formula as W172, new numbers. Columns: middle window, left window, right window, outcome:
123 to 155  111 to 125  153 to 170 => 2.4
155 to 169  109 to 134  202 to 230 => -4.6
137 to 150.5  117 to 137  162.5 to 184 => -1.1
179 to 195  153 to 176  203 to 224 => 2.2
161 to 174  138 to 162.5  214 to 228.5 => 0.1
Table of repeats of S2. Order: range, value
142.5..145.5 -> 428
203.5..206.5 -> 391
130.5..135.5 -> 379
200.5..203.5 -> 393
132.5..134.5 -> 376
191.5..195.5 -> 370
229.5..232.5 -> 359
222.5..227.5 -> 371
